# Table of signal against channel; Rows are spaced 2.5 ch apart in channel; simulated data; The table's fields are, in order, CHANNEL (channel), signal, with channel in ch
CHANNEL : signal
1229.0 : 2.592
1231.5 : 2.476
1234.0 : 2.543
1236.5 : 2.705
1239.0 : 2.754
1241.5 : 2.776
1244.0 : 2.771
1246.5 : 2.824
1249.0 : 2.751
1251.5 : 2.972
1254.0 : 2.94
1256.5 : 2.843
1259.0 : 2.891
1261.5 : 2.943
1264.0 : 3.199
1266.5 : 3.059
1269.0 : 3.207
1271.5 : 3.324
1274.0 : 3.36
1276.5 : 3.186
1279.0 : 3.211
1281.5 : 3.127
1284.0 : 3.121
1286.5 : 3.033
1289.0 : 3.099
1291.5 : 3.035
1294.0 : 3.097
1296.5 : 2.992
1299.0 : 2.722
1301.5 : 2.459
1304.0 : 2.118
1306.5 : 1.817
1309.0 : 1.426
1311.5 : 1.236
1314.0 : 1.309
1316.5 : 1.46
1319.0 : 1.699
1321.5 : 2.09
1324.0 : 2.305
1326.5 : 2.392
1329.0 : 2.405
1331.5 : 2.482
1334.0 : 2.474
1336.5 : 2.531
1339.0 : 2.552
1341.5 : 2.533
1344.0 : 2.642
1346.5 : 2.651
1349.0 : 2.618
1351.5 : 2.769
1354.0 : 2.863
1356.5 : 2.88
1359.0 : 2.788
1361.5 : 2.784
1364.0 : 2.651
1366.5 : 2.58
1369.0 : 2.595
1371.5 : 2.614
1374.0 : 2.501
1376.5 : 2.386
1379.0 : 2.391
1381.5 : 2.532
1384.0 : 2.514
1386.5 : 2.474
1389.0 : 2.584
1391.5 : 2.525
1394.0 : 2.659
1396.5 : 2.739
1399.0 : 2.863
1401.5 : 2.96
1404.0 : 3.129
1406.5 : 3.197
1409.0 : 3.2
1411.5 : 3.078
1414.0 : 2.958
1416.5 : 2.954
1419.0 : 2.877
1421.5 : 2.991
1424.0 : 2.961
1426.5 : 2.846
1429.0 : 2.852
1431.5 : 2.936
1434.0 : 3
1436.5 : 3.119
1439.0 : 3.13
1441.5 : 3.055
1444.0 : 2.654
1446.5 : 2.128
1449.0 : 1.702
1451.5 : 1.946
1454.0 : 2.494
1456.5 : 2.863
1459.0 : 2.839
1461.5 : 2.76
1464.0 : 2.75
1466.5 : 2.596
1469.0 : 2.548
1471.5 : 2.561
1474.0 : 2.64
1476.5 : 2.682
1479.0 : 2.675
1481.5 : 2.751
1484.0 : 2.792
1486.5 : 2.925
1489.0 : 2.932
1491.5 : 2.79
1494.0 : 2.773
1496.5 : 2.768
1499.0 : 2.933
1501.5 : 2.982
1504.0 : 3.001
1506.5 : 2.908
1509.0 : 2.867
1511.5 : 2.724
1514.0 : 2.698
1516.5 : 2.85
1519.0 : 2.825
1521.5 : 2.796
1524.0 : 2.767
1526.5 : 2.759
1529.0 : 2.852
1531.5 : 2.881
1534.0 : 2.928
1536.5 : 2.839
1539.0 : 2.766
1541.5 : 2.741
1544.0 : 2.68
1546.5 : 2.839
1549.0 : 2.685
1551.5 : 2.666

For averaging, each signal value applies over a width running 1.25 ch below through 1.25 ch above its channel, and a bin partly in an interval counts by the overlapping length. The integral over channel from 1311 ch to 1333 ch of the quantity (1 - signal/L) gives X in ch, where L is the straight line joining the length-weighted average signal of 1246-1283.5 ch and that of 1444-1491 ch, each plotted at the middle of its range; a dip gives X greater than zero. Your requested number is 7.26 ch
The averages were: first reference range 3.06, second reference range 2.59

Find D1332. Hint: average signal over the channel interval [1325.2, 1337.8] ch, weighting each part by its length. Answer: 2.46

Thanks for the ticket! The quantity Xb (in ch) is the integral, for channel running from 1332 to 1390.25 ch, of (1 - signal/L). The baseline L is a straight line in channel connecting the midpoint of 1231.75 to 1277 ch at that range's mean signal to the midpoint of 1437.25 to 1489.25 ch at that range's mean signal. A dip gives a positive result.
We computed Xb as 3.8 ch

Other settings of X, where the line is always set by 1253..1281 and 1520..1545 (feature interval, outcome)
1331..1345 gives 2.3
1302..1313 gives 4.9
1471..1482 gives 0.8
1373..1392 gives 3.1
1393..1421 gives -0.2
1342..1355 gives 1.4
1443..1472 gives 4.1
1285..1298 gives 0.1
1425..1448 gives 0.5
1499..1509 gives -0.4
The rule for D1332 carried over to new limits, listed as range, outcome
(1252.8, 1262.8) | 2.91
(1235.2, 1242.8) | 2.74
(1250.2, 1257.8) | 2.92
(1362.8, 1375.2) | 2.59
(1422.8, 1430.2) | 2.89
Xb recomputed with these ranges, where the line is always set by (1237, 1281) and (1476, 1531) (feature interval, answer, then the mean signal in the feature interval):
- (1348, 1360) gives 0.6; 2.79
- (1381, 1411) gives 1.1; 2.79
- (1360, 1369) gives 0.8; 2.66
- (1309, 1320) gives 5.7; 1.42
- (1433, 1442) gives -0.7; 3.08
